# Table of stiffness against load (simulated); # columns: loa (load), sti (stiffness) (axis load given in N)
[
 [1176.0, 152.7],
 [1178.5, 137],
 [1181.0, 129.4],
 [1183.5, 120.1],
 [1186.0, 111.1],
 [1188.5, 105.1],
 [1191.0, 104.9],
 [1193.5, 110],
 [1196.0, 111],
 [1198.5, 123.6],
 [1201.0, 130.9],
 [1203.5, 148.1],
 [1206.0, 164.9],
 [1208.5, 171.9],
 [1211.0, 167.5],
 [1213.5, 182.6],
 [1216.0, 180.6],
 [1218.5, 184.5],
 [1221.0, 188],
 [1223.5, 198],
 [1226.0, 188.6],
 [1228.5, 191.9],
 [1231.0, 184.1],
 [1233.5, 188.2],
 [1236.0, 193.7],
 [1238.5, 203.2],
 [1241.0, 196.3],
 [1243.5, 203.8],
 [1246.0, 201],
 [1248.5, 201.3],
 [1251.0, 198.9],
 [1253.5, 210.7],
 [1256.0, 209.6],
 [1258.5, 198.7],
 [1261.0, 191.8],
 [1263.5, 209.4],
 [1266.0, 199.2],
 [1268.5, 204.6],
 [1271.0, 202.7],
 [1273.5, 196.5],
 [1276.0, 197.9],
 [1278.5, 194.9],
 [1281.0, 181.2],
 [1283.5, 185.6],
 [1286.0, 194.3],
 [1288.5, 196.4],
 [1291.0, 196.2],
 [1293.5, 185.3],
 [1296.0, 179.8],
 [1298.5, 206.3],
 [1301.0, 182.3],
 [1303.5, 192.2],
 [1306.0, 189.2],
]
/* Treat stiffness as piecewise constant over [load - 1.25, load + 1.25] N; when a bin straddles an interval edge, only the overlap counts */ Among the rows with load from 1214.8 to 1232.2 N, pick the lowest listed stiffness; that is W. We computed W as 180.6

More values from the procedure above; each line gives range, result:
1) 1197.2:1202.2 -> 123.6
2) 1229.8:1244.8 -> 184.1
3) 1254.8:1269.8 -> 191.8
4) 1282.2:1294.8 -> 185.3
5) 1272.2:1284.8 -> 181.2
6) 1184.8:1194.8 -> 104.9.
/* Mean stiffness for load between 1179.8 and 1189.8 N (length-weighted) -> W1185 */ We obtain 116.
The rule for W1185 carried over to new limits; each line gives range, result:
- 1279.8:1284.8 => 184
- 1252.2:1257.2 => 210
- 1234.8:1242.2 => 198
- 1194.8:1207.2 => 136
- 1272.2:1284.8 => 191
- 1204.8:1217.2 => 174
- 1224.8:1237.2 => 189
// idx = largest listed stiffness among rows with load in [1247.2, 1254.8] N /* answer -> 210.7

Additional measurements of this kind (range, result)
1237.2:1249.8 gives 203.8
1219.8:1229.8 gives 198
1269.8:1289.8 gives 202.7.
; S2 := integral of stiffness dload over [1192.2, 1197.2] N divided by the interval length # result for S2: 110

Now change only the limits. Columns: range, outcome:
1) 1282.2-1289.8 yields 192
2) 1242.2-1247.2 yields 202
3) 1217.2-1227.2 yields 190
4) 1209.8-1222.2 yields 181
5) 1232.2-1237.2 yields 191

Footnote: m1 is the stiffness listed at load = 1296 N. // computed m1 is 179.8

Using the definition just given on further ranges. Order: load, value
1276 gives 197.9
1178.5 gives 137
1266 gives 199.2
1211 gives 167.5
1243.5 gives 203.8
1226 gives 188.6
